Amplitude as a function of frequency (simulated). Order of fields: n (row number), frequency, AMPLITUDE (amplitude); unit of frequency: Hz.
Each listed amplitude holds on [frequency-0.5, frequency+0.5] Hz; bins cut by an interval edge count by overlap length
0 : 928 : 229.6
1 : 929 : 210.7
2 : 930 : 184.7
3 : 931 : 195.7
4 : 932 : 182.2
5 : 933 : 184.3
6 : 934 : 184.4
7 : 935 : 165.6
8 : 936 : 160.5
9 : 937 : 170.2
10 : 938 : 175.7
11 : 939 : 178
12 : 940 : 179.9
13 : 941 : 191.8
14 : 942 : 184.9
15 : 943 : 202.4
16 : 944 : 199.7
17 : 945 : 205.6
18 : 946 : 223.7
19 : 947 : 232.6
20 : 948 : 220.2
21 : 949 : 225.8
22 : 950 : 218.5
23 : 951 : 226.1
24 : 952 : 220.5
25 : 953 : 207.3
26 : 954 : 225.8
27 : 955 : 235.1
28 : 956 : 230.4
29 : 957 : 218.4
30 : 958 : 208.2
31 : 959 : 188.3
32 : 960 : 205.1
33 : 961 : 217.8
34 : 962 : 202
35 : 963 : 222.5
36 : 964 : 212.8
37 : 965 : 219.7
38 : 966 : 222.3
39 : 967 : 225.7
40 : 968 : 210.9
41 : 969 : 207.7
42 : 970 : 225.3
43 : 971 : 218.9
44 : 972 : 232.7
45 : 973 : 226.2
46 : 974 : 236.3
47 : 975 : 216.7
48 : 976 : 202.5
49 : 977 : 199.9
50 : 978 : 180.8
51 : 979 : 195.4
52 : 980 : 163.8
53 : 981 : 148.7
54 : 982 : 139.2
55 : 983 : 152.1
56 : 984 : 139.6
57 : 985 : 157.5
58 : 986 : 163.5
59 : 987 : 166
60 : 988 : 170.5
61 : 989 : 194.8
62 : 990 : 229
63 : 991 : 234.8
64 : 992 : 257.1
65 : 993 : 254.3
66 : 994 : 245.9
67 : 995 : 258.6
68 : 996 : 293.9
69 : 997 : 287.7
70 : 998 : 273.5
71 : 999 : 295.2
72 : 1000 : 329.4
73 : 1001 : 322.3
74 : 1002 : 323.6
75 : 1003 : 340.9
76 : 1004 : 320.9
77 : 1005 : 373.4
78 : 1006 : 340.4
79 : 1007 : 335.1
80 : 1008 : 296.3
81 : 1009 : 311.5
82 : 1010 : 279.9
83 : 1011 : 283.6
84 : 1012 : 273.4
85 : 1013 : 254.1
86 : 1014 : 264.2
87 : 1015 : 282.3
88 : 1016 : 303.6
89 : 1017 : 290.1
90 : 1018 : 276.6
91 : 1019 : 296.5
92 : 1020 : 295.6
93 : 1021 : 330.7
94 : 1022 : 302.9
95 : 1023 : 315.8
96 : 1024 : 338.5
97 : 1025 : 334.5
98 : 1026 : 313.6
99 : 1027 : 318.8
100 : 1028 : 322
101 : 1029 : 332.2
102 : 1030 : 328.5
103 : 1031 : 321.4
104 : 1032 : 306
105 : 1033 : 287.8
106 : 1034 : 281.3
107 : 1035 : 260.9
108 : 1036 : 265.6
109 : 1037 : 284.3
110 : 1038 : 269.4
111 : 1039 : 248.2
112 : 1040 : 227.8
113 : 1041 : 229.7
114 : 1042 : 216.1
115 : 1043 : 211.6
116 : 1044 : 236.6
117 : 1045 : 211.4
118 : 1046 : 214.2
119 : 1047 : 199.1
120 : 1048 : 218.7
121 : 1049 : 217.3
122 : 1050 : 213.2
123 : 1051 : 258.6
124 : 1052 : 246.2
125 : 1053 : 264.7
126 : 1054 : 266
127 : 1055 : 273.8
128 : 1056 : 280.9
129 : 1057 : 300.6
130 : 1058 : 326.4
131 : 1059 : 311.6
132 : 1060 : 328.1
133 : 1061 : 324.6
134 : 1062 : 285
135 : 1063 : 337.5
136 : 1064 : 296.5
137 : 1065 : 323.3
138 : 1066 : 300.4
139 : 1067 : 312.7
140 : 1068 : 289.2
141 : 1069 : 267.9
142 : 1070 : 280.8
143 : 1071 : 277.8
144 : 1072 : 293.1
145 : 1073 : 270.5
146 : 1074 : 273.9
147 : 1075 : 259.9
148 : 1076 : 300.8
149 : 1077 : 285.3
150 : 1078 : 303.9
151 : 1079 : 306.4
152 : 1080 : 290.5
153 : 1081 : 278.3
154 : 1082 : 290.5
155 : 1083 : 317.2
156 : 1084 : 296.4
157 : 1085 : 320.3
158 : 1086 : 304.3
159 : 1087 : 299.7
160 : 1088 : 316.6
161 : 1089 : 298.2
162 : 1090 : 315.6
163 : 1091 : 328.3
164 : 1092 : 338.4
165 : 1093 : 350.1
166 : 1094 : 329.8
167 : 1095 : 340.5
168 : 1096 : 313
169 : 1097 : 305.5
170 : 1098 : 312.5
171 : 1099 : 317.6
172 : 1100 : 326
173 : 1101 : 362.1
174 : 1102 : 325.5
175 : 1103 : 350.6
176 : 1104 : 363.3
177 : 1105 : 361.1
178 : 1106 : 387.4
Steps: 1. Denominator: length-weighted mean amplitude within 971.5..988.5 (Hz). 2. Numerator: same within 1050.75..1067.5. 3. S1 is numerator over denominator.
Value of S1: 1.63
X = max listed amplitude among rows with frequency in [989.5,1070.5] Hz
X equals 373.4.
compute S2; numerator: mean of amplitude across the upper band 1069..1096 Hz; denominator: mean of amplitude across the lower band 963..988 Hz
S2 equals 1.6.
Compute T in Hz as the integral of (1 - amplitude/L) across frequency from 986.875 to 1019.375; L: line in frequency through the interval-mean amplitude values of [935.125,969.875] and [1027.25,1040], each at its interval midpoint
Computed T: -2.8 Hz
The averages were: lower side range 208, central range 282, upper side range 290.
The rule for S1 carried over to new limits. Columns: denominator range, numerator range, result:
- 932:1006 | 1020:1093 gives 1.31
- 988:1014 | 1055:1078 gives 1.04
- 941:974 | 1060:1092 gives 1.38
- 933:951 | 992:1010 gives 1.55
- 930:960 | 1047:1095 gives 1.45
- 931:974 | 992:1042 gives 1.42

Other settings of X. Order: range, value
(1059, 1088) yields 337.5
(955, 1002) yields 329.4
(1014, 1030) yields 338.5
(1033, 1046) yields 287.8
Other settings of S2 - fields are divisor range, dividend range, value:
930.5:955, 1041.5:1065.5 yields 1.33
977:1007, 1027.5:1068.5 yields 1.14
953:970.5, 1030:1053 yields 1.15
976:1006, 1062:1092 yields 1.26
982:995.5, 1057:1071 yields 1.53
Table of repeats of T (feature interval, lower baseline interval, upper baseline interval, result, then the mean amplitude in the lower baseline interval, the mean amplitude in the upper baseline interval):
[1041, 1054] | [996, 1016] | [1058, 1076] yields 3.1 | 304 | 297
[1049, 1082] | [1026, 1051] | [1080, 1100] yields 0.1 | 260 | 314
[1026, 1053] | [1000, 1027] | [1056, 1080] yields 3.9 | 308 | 298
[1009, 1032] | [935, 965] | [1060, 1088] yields -4.0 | 206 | 297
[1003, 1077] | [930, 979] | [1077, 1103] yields -3.1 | 206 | 316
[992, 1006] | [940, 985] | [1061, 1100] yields -3.8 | 206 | 304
